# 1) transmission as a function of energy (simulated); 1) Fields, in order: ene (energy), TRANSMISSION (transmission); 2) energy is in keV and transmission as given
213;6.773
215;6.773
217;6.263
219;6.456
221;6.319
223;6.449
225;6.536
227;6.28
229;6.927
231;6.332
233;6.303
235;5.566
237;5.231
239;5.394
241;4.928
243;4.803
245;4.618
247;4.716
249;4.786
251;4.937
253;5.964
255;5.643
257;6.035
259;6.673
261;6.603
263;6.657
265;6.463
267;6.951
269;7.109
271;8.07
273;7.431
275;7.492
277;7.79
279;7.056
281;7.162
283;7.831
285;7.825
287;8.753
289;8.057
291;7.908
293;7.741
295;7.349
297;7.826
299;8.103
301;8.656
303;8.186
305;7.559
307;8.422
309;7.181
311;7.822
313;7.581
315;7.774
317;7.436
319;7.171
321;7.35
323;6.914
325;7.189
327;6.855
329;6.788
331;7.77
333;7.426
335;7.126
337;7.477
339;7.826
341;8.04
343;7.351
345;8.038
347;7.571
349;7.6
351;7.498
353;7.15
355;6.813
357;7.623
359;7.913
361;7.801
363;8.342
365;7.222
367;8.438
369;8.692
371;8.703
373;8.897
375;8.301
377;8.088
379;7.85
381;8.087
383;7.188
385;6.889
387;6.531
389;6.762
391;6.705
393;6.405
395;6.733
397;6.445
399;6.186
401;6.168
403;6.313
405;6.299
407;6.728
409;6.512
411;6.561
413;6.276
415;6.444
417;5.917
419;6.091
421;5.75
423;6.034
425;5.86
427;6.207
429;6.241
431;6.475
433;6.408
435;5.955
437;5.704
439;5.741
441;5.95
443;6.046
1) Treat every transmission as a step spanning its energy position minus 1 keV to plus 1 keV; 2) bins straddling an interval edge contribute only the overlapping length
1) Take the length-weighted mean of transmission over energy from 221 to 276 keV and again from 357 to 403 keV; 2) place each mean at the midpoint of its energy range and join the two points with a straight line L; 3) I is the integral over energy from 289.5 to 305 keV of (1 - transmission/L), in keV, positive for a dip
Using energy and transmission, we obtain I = -3.1 keV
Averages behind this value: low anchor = 6.11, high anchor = 7.45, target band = 7.94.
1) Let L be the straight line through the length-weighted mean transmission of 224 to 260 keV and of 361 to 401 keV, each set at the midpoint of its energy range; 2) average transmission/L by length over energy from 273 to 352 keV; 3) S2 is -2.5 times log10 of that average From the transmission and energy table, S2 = -0.164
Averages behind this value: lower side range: 5.65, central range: 7.63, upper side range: 7.47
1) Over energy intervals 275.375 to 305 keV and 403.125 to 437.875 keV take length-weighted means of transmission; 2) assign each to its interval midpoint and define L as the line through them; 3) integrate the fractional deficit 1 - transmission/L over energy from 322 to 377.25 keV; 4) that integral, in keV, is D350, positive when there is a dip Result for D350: -4.7 keV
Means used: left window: 7.86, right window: 6.21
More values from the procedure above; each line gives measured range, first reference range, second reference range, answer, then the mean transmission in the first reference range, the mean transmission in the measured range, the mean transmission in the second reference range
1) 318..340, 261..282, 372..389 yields 0.5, 7.19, 7.26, 7.67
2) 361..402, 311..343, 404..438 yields -4.4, 7.39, 7.44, 6.2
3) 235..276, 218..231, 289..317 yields 6.0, 6.48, 6.01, 7.85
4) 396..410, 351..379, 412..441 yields 0.9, 7.98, 6.38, 6.07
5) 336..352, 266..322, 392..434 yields -1.3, 7.7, 7.68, 6.29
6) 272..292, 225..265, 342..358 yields -4.3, 5.74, 7.73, 7.46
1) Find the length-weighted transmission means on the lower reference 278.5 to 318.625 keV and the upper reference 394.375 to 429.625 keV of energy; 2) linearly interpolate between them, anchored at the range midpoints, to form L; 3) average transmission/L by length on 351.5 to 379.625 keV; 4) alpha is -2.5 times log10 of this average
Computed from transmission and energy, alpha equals -0.16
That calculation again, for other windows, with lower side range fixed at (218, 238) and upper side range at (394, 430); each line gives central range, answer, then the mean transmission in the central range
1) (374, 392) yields -0.178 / 7.38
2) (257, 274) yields -0.114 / 6.94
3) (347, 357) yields -0.172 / 7.33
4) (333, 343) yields -0.207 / 7.57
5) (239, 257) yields 0.215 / 5.12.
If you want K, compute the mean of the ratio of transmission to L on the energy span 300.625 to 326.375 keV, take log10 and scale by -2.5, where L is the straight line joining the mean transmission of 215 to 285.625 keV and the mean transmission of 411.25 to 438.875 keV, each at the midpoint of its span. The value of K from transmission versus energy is -0.21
